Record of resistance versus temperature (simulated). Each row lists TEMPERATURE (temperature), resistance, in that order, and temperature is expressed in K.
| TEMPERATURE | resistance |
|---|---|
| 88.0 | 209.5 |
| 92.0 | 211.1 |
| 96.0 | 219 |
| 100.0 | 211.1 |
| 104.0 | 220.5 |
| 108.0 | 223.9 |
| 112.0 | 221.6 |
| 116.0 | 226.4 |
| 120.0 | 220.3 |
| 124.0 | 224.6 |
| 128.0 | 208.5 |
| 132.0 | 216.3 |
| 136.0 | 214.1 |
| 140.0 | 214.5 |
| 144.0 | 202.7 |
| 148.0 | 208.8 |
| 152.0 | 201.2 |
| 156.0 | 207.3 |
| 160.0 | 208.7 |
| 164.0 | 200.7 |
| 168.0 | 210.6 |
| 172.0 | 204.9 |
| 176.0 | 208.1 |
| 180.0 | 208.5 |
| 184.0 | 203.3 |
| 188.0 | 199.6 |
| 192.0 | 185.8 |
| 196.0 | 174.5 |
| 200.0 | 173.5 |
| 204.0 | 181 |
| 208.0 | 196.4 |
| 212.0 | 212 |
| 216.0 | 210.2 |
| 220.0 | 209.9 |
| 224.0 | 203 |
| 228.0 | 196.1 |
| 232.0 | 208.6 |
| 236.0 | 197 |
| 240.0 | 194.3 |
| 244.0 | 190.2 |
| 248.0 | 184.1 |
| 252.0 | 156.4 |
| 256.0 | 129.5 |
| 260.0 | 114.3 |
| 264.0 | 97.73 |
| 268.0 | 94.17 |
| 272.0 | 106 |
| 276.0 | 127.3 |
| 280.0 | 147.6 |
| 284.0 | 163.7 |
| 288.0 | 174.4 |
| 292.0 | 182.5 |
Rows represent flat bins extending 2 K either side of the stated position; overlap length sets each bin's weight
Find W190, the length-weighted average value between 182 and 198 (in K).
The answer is 191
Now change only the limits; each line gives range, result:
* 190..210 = 182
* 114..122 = 223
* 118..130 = 218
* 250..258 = 143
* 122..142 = 216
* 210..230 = 206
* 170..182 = 207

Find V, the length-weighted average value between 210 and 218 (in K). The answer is 211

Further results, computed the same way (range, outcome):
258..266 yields 106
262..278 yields 106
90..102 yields 214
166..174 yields 208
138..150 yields 209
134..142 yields 214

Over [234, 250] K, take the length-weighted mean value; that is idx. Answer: 191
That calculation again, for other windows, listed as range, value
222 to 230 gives 200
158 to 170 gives 207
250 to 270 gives 118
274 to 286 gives 146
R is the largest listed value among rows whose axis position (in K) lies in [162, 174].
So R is 210.6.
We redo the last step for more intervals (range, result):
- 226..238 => 208.6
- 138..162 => 214.5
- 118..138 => 224.6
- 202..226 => 212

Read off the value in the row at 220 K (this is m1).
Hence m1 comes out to 209.9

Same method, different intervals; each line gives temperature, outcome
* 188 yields 199.6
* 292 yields 182.5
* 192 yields 185.8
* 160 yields 208.7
